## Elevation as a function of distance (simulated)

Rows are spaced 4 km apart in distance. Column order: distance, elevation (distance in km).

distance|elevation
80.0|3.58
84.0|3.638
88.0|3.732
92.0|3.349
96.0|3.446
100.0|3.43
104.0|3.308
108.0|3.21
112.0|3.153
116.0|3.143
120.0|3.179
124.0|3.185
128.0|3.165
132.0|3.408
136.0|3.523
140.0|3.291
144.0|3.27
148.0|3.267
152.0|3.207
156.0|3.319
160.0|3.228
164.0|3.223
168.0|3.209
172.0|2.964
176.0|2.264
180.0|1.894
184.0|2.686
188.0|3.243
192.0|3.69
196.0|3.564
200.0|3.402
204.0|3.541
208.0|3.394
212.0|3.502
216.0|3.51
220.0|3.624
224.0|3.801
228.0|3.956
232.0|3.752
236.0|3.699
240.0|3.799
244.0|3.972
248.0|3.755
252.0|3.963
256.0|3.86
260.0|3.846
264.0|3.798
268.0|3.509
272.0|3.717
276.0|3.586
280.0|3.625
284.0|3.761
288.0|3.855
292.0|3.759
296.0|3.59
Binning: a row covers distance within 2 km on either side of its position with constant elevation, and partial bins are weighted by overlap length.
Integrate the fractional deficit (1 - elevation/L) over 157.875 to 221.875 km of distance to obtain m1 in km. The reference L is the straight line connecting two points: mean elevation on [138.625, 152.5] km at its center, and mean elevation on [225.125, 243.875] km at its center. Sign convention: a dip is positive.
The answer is 6.5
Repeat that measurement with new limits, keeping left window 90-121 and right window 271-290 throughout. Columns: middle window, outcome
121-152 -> 0.6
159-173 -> 1.1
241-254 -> -0.9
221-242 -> -1.2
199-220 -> 0.3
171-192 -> 4.7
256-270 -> -0.3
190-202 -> -0.2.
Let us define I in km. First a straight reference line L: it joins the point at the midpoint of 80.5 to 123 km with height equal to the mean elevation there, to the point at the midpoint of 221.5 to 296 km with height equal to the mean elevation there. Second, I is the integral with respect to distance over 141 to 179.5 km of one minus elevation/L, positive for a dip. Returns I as 4.9 km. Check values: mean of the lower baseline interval 3.36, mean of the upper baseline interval 3.77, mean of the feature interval 3.06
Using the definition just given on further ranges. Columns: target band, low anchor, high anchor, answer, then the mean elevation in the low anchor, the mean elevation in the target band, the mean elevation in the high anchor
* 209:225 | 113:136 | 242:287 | 0.0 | 3.24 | 3.58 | 3.76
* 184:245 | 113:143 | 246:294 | -0.5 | 3.27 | 3.59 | 3.75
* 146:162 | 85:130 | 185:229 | 0.7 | 3.31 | 3.26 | 3.54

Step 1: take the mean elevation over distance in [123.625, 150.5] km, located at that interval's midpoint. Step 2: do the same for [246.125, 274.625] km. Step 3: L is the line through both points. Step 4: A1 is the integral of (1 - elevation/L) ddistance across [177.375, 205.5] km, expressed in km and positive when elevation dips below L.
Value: 3.2 km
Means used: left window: 3.31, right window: 3.77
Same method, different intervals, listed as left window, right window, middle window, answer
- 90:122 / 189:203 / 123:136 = 0.17 km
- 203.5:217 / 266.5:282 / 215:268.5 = -3.66 km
